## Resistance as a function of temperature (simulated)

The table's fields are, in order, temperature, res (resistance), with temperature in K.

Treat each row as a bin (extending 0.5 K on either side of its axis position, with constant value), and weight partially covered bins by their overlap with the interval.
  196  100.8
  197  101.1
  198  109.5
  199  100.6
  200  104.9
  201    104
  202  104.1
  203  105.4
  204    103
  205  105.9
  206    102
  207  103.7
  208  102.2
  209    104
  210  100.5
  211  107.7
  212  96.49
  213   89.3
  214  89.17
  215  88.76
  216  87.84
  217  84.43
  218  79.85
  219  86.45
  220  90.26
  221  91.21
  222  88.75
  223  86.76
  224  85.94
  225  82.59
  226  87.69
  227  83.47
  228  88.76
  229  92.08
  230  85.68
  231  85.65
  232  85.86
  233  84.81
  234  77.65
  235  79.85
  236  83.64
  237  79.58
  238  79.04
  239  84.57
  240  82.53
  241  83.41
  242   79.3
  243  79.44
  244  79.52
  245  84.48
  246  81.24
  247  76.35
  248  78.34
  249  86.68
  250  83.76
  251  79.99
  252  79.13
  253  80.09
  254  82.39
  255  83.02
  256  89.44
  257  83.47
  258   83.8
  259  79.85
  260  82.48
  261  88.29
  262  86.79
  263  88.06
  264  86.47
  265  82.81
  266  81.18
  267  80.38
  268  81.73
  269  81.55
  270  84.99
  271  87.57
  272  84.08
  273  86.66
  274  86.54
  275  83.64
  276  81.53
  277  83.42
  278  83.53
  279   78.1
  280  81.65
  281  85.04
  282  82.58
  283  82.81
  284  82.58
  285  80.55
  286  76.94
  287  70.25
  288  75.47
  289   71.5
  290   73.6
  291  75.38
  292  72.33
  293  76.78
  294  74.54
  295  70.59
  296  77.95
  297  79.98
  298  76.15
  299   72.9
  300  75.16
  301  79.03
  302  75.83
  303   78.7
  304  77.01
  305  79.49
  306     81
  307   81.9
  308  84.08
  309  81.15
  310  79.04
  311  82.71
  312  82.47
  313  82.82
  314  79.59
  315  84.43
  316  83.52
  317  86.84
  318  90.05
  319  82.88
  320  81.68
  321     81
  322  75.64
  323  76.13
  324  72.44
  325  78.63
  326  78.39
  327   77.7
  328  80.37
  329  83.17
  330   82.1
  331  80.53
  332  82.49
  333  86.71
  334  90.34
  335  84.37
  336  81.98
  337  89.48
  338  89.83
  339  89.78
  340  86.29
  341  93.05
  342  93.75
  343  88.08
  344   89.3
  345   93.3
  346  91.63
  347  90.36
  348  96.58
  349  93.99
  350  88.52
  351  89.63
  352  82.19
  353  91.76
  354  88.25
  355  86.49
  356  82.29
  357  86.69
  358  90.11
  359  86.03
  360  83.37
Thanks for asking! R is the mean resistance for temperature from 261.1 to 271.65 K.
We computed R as 84.3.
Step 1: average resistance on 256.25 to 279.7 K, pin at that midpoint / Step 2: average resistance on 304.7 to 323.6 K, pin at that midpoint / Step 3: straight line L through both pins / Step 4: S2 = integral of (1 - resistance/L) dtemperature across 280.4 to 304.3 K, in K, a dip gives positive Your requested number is 1.72 K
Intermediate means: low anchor 83.8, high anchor 81.9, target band 76.8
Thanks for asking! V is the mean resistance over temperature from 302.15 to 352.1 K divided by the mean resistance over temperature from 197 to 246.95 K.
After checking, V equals 0.9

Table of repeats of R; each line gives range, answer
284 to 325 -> 78.5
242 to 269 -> 82.6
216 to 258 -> 83.6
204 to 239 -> 89.8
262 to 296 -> 80.5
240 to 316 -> 80.8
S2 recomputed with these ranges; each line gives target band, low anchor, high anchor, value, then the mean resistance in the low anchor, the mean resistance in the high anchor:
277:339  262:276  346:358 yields 4.6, 84.3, 89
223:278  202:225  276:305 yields 1.8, 94.5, 77.6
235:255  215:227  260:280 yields 0.9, 86.5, 84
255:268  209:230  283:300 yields -0.4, 89.7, 75.7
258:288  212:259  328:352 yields 1.0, 84.1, 88.2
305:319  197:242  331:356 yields 1.0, 91.6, 88.8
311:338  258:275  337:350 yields 2.2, 84.3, 91.1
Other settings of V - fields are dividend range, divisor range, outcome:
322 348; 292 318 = 1.07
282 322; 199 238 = 0.86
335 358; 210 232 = 1.00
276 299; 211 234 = 0.89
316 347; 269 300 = 1.07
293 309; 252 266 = 0.92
